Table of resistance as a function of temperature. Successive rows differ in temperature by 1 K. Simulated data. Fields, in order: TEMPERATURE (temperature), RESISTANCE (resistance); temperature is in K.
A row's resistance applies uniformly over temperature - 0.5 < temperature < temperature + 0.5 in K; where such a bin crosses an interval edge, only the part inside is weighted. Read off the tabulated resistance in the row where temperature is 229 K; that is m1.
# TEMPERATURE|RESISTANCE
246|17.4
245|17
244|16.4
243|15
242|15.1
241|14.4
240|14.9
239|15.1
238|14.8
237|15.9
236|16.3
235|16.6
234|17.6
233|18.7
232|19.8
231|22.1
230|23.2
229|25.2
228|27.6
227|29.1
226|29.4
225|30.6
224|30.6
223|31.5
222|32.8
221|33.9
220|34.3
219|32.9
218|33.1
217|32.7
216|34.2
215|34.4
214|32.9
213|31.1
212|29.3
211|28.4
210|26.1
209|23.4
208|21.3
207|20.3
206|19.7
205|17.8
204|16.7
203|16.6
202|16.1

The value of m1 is 25.2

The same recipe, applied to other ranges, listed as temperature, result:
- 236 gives 16.3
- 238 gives 14.8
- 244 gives 16.4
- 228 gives 27.6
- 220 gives 34.3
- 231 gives 22.1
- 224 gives 30.6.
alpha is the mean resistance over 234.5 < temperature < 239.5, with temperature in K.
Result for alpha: 15.7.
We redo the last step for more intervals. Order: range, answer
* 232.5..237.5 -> 17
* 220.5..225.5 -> 31.9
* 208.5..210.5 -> 24.8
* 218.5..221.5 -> 33.7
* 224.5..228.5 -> 29.2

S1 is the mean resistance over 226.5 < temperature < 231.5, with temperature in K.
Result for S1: 25.4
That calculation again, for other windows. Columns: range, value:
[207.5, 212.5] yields 25.7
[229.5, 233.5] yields 20.9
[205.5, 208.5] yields 20.4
